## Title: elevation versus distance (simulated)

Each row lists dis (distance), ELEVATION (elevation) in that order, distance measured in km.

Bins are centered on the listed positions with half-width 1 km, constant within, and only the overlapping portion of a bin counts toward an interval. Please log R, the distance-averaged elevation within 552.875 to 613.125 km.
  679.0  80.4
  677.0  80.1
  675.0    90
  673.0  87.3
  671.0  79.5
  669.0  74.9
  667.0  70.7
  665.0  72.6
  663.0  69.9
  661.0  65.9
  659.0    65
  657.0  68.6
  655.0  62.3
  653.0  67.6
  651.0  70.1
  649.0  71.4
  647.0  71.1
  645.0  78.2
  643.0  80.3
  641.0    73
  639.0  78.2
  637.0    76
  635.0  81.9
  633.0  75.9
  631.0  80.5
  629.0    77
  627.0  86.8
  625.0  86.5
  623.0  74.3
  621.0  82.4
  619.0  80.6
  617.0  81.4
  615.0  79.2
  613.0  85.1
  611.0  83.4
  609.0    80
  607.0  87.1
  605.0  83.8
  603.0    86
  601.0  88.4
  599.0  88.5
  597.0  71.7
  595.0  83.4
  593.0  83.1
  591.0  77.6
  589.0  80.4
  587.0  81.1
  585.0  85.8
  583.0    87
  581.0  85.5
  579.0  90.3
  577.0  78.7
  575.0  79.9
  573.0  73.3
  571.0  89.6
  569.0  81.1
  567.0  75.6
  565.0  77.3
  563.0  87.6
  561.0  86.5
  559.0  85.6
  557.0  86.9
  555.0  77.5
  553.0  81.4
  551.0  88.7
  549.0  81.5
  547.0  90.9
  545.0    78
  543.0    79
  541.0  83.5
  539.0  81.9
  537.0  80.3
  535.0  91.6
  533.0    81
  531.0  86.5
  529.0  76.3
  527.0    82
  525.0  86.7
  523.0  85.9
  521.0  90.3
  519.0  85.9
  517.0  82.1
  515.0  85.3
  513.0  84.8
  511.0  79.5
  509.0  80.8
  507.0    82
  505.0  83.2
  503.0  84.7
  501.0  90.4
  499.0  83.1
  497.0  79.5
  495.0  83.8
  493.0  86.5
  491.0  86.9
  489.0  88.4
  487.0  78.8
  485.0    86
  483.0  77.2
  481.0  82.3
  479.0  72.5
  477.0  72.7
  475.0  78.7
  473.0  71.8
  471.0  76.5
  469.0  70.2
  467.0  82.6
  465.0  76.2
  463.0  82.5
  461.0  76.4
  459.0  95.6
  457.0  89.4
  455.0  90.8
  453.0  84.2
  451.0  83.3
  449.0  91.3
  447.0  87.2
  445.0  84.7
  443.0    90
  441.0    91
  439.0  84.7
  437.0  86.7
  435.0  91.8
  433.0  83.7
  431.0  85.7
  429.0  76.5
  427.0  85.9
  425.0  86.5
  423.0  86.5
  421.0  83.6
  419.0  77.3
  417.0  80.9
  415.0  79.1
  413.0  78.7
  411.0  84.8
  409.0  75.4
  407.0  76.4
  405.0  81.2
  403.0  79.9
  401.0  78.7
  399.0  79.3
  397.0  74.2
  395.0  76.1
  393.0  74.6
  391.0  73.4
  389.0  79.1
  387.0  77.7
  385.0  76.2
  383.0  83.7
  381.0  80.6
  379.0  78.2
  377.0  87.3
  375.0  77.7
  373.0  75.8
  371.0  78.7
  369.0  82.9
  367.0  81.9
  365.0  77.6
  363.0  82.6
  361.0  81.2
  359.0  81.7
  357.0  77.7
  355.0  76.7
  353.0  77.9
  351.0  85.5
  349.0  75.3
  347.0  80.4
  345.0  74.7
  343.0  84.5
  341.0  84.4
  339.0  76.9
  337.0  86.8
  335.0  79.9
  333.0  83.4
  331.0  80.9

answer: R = 82.9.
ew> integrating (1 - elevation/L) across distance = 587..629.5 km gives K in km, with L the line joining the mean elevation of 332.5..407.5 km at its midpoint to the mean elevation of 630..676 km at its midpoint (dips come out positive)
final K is -4.0 km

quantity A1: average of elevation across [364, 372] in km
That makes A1 80.3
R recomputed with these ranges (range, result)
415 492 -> 83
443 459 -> 88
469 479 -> 74.2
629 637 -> 78.7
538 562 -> 83.5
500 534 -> 84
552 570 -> 82.2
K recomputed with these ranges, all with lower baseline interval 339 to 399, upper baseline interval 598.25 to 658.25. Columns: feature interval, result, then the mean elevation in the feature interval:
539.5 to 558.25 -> -1.0 km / 83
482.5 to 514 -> -1.8 km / 83.6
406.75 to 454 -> -3.0 km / 84.1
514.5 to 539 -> -1.7 km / 84.4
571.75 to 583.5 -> -0.5 km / 82.4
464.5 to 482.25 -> 0.7 km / 76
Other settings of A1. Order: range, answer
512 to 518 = 84.1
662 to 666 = 71.2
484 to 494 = 85.3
